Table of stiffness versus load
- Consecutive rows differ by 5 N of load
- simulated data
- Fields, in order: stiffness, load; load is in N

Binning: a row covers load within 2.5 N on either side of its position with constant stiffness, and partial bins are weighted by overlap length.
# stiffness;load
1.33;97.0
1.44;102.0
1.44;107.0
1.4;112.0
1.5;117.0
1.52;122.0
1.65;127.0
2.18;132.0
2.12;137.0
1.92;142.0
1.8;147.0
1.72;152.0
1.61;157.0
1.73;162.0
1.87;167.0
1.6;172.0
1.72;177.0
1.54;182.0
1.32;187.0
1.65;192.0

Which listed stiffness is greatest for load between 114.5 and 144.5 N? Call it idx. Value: 2.18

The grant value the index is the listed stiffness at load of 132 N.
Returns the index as 2.18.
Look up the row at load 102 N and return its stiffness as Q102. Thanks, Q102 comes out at 1.44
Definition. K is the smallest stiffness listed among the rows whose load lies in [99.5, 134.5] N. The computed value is 1.4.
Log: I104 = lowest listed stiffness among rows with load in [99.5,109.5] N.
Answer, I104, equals 1.44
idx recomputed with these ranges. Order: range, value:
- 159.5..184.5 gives 1.87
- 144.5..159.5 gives 1.8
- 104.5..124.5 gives 1.52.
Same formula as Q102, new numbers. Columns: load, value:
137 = 2.12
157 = 1.61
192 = 1.65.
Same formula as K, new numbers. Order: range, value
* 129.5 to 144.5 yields 1.92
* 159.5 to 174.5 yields 1.6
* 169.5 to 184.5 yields 1.54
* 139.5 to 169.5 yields 1.61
